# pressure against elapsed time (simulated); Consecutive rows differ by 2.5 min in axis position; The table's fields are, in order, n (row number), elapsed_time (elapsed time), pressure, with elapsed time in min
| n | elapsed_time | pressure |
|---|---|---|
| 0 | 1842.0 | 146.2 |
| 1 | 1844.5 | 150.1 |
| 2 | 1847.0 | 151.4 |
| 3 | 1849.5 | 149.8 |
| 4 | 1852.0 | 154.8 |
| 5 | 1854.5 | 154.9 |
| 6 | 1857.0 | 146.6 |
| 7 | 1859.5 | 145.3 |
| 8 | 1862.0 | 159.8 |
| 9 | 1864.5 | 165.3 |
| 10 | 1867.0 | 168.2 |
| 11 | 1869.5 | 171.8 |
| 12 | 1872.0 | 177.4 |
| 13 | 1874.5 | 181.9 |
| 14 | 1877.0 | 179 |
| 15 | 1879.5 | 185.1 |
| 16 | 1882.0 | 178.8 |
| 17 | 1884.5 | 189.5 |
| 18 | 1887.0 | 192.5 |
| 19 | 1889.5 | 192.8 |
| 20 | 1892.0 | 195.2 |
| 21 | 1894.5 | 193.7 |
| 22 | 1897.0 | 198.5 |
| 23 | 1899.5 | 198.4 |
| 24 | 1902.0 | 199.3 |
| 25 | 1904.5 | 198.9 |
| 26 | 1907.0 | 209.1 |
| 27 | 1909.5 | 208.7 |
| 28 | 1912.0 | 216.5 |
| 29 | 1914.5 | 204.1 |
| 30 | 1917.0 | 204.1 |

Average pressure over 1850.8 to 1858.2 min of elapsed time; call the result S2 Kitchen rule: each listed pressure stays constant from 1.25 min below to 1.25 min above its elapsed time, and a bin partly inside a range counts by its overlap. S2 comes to 152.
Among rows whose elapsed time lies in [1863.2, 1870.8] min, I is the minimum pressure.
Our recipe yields 165.3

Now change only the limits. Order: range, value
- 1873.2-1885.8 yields 178.8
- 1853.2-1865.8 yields 145.3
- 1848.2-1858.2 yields 146.6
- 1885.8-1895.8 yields 192.5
